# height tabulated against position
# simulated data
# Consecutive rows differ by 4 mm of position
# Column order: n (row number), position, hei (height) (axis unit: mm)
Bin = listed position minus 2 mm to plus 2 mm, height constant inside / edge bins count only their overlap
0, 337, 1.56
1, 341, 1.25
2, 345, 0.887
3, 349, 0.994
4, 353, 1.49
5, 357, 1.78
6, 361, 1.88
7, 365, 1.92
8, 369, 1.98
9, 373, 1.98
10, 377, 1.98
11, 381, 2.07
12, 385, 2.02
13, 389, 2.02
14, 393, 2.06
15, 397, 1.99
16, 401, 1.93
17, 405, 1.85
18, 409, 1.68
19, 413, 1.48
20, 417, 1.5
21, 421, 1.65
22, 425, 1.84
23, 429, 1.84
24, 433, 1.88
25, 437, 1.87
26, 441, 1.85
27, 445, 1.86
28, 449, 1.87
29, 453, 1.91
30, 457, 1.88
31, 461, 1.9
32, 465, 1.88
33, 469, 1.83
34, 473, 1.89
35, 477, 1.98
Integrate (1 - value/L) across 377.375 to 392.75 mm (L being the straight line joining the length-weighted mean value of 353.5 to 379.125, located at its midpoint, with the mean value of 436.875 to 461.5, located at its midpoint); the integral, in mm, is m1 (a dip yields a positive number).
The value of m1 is -1.2 mm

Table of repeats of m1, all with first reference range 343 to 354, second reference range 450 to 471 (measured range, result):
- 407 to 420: -0.11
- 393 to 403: -3.78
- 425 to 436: -1.25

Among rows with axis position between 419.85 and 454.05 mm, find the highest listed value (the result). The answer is 1.91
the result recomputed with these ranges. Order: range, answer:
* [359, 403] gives 2.07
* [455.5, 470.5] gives 1.9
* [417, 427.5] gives 1.84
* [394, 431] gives 1.99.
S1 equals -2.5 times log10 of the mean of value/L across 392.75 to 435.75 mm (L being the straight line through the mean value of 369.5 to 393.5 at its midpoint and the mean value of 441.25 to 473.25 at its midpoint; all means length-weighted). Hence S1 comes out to 0.10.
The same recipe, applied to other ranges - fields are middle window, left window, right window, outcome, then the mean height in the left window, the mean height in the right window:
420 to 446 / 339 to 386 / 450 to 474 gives -0.01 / 1.68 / 1.88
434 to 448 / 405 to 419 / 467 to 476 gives -0.08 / 1.6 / 1.87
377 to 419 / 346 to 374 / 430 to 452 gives -0.06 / 1.68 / 1.87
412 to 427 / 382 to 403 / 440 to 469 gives 0.20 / 2.01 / 1.88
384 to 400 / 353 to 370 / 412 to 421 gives -0.21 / 1.84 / 1.53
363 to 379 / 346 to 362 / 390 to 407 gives -0.18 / 1.47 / 1.96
